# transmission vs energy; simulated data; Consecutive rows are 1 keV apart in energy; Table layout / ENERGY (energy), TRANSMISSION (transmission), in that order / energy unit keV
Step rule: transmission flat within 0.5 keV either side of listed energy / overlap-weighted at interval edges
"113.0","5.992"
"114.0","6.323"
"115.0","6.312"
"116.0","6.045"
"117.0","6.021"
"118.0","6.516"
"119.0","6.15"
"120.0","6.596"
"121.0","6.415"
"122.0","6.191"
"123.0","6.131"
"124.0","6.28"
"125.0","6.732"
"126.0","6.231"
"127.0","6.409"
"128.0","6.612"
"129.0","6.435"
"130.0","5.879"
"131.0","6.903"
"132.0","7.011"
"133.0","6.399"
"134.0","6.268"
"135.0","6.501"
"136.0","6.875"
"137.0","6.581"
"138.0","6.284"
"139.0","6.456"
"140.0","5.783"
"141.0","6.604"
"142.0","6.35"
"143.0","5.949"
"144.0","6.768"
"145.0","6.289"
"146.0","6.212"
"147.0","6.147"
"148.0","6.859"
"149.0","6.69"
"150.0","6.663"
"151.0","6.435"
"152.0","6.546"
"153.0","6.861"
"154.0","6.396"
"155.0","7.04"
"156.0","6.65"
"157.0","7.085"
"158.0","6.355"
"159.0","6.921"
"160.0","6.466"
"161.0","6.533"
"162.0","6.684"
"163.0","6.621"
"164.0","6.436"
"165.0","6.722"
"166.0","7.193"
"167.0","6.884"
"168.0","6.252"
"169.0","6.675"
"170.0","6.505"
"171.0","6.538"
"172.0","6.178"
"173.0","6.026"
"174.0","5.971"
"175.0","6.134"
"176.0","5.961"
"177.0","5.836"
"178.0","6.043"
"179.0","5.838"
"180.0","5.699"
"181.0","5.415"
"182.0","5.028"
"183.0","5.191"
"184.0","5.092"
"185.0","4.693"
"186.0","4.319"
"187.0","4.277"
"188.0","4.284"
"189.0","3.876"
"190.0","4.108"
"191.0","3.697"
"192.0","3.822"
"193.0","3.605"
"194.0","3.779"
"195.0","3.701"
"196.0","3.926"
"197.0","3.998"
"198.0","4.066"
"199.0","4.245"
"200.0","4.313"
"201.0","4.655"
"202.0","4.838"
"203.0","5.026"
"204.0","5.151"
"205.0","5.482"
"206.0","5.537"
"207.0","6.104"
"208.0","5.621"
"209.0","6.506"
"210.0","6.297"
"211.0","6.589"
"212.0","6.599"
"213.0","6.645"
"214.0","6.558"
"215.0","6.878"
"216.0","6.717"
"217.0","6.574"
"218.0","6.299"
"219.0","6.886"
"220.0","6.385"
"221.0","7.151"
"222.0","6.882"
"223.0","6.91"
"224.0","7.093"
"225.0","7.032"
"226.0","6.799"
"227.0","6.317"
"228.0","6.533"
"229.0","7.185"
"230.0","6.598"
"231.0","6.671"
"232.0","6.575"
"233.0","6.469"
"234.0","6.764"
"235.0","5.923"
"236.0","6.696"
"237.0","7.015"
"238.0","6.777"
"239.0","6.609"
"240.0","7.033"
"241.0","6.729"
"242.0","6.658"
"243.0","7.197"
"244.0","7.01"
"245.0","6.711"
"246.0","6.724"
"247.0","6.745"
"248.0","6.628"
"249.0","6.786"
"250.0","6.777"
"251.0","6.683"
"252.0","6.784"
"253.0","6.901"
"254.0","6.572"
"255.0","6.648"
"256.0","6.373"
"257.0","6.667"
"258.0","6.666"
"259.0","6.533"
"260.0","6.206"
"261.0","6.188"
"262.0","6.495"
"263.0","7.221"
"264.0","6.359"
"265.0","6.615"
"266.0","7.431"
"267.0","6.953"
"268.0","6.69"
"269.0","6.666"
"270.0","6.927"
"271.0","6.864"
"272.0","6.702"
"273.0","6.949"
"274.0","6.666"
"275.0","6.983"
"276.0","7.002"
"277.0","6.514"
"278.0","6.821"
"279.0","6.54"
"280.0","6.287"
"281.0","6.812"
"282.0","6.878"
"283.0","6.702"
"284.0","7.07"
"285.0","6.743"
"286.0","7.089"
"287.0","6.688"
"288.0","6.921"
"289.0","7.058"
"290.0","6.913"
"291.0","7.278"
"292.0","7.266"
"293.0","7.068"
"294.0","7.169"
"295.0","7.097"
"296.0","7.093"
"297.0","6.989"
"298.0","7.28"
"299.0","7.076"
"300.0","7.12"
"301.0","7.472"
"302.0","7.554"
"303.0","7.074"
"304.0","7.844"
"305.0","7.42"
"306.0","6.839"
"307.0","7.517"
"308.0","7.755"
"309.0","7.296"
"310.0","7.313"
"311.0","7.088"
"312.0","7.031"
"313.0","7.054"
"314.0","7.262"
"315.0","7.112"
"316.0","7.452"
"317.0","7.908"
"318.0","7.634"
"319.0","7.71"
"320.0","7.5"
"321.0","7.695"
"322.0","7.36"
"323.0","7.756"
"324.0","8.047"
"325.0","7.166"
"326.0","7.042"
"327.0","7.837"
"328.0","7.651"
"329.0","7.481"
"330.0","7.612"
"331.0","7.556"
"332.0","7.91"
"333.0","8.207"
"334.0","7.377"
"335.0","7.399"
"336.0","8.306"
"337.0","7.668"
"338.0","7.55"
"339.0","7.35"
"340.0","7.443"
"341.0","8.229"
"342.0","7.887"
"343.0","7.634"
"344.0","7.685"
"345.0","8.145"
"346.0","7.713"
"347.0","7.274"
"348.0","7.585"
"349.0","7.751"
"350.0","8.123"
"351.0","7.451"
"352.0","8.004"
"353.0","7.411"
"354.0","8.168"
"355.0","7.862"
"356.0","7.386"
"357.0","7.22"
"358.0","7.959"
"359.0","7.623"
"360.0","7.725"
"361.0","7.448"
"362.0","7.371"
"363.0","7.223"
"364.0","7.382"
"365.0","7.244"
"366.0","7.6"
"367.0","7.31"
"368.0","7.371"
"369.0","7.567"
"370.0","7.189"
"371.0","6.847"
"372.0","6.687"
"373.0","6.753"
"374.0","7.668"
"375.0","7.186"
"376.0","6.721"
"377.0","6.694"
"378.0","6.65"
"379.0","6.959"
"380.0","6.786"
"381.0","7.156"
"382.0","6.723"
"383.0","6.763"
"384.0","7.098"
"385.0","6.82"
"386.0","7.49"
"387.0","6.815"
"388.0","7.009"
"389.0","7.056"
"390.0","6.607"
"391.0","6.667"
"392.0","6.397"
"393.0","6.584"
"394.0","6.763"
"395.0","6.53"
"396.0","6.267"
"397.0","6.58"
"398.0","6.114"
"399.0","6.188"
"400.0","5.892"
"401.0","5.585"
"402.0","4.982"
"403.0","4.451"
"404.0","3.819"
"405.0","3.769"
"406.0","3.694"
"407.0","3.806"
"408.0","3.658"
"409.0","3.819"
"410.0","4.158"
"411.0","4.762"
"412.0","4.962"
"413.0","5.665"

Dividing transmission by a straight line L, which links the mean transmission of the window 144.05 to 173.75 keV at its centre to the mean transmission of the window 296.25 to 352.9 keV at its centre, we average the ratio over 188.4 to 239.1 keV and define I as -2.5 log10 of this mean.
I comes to 0.19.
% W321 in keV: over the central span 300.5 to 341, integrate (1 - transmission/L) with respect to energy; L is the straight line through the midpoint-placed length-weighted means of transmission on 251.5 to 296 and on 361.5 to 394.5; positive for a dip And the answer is -3.7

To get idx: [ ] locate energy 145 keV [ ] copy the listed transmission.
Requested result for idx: 6.289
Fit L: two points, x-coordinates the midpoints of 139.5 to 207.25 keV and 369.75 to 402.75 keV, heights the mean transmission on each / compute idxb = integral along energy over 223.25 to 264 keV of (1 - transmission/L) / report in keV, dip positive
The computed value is -4.8 keV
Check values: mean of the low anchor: 5.68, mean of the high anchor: 6.65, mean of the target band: 6.7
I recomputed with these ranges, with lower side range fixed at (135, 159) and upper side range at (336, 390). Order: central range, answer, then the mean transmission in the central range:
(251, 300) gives 0.03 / 6.82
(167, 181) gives 0.09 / 6.13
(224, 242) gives 0.03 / 6.7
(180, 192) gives 0.41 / 4.56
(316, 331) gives -0.06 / 7.59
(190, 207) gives 0.46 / 4.41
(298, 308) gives -0.03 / 7.34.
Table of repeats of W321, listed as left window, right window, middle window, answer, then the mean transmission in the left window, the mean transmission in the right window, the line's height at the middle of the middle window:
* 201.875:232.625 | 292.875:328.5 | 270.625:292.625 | 0.7 keV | 6.42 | 7.37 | 7.08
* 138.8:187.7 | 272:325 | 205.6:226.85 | 0.0 keV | 6.2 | 7.16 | 6.58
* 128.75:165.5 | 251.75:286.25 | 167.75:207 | 9.3 keV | 6.53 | 6.73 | 6.6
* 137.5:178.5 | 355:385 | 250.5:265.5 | 0.5 keV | 6.46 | 7.19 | 6.81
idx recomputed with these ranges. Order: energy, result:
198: 4.066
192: 3.822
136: 6.875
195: 3.701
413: 5.665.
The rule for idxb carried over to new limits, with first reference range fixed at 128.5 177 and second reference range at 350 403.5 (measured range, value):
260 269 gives 0.0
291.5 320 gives -2.1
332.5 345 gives -1.6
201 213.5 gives 1.5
